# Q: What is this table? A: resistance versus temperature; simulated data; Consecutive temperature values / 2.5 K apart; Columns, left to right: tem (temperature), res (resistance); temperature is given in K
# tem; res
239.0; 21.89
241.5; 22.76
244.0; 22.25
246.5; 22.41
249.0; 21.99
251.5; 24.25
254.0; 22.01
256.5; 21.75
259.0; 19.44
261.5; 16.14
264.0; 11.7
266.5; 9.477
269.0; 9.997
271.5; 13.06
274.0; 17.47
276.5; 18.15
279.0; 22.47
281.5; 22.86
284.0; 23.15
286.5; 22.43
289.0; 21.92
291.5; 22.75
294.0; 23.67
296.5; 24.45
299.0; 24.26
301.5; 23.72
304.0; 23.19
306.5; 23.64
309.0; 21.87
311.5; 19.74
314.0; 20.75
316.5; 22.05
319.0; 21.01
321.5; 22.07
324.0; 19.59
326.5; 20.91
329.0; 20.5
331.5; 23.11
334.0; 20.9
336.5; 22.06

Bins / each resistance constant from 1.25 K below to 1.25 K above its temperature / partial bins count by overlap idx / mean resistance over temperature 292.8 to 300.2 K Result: 24.1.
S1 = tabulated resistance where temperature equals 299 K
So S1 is 24.26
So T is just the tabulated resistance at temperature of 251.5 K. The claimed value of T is 24.25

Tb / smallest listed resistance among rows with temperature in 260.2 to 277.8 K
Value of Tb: 9.477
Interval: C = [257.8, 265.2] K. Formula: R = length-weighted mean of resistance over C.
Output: 15.8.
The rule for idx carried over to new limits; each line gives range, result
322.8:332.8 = 21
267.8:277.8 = 14.7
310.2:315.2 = 20.3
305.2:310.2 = 22.8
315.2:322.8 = 21.7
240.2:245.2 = 22.5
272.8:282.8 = 20.3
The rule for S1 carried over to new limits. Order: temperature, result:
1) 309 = 21.87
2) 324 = 19.59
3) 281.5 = 22.86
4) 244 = 22.25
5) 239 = 21.89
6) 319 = 21.01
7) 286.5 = 22.43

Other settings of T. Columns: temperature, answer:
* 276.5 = 18.15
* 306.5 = 23.64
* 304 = 23.19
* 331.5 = 23.11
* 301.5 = 23.72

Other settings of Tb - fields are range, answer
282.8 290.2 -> 21.92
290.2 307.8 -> 22.75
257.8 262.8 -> 16.14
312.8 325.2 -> 19.59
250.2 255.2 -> 22.01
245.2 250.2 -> 21.99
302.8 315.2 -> 19.74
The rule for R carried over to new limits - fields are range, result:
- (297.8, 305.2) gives 23.7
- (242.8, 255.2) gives 22.6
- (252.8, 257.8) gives 21.9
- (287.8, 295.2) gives 22.8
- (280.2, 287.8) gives 22.8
